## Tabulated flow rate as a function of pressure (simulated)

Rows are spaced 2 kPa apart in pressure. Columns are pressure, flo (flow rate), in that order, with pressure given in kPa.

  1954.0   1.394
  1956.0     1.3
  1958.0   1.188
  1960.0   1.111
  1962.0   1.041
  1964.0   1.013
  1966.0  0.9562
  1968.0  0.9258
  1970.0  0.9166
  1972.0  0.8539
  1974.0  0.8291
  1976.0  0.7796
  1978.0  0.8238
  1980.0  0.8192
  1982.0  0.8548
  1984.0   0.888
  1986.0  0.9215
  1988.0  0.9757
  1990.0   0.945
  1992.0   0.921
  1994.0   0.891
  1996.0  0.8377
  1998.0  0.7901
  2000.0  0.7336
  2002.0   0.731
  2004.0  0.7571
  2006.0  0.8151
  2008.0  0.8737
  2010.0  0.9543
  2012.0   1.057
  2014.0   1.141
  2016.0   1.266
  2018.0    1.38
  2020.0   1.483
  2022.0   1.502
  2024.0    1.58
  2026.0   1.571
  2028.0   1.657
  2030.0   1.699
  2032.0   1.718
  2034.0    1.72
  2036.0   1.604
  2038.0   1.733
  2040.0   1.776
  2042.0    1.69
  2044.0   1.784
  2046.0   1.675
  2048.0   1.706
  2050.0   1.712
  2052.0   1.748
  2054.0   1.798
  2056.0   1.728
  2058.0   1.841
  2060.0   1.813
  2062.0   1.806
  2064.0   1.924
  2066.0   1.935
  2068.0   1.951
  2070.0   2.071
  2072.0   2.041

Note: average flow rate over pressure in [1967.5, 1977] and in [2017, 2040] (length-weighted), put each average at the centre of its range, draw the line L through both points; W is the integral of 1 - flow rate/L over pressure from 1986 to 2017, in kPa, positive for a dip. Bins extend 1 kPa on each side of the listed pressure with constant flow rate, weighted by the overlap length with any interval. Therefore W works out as 8.3 kPa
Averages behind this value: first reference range 0.858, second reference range 1.61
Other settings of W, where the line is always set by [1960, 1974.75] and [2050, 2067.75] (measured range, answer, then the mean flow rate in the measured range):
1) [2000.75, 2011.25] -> 3.9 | 0.83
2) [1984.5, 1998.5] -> 3.3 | 0.901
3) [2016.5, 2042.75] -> -1.2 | 1.62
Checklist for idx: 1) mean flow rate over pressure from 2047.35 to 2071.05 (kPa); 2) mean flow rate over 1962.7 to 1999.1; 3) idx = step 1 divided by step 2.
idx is 2.1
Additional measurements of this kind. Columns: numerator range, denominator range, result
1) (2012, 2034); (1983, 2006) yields 1.75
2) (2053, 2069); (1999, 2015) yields 2.09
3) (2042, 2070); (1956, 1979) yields 1.87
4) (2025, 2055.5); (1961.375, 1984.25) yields 1.92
